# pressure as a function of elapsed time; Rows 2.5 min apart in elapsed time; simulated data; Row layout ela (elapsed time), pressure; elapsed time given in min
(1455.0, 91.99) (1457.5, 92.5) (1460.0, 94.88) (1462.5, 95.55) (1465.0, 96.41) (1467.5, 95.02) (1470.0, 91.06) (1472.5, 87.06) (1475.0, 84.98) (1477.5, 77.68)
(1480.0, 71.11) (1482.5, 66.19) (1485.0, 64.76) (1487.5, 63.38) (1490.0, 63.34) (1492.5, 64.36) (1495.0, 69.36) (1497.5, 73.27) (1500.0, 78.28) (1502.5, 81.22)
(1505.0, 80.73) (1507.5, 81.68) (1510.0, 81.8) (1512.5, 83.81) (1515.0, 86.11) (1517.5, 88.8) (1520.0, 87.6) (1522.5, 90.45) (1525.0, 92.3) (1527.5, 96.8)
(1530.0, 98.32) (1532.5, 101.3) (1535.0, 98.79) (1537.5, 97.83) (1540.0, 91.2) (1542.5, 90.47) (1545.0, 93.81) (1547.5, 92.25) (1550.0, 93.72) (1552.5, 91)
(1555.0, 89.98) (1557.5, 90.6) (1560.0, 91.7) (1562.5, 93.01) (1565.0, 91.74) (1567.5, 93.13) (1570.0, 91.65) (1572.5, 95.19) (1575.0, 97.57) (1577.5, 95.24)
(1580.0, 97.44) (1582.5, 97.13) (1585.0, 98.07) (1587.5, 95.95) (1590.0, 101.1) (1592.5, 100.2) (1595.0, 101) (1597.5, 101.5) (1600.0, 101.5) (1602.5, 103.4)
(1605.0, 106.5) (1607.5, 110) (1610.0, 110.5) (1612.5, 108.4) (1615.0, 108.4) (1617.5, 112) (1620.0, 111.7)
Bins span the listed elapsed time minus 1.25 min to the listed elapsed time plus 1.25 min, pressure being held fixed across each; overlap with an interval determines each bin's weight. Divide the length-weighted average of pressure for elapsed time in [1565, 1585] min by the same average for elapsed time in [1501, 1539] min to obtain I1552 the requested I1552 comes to 1.1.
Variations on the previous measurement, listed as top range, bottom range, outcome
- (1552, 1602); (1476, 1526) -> 1.24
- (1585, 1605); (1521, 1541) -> 1.05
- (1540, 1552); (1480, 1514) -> 1.26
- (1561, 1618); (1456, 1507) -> 1.26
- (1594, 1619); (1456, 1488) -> 1.27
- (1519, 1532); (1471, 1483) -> 1.19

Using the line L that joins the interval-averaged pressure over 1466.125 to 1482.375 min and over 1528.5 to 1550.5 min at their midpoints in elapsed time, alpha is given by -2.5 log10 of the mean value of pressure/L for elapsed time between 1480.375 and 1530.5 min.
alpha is 0.13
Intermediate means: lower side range 83.3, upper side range 95.4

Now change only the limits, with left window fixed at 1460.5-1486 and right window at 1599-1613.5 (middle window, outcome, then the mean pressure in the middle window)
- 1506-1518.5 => 0.076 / 84.3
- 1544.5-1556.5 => 0.057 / 92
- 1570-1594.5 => 0.057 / 97.3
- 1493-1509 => 0.152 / 76.9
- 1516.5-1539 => -0.019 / 94.7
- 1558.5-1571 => 0.083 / 92.2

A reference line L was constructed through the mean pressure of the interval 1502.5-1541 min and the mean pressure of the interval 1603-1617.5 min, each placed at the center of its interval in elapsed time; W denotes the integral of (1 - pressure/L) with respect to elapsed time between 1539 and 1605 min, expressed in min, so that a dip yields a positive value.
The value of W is 3.4 min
